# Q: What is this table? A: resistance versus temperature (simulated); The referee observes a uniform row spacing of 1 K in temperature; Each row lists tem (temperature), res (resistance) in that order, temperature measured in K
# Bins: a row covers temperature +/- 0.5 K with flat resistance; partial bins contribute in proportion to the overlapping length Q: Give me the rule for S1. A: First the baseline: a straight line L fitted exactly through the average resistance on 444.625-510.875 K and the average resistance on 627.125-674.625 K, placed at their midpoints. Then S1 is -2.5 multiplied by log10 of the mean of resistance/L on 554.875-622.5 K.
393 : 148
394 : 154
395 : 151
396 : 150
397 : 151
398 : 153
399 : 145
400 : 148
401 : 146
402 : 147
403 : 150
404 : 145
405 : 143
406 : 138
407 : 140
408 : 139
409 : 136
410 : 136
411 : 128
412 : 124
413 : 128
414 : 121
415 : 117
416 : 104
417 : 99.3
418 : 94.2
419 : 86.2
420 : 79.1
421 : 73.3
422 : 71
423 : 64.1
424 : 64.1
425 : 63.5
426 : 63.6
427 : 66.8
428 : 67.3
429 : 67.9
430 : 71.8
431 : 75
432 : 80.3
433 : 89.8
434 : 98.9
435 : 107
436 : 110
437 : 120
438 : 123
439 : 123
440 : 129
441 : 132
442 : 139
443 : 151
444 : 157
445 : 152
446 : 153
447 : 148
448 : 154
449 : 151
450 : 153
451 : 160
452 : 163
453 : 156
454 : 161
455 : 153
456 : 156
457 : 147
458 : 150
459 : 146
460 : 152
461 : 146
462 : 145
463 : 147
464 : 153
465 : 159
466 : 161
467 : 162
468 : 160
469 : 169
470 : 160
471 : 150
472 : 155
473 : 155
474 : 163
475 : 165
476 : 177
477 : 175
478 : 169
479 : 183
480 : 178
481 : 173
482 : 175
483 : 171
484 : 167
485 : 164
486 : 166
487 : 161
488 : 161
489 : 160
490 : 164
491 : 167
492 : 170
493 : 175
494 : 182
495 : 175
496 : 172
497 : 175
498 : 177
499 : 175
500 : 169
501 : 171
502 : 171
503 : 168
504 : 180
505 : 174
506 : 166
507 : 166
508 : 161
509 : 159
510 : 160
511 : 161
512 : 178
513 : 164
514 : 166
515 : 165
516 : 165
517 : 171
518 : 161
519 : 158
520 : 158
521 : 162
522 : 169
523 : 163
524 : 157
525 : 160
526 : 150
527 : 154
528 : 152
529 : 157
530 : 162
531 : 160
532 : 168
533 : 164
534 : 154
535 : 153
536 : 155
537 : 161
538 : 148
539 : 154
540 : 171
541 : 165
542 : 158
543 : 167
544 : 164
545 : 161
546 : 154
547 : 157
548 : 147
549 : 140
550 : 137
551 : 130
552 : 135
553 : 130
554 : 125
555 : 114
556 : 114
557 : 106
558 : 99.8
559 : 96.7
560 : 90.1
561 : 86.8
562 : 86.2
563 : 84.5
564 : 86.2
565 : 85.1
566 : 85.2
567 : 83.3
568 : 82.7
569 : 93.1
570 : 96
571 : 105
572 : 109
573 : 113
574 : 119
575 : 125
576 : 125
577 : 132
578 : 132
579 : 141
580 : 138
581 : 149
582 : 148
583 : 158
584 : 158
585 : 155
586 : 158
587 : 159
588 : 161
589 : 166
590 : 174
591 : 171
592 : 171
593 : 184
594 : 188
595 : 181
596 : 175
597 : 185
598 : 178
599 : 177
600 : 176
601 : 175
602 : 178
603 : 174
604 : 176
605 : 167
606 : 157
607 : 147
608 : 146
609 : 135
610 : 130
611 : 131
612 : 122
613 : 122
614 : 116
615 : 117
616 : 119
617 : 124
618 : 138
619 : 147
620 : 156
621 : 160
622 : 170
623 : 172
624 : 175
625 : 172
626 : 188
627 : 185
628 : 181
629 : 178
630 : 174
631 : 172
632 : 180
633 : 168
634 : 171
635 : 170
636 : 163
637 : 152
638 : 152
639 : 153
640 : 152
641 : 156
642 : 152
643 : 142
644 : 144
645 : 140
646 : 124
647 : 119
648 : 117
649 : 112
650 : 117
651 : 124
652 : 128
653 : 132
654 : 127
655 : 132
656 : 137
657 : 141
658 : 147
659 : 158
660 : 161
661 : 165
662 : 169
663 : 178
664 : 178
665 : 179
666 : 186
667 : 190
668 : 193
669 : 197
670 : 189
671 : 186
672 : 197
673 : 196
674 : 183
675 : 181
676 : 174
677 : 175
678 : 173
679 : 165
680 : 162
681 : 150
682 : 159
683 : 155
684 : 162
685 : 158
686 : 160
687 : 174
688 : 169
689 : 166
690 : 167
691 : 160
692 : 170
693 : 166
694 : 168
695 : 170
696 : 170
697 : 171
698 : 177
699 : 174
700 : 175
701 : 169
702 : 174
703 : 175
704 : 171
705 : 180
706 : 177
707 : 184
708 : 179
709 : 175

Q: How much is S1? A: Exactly 0.17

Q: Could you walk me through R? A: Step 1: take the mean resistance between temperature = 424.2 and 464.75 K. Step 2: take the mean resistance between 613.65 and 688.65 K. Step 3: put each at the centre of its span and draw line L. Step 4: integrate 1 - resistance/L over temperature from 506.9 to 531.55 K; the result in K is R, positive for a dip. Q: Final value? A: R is -4.1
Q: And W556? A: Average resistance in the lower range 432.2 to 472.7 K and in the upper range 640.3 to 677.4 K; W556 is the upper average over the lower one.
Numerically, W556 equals 1.09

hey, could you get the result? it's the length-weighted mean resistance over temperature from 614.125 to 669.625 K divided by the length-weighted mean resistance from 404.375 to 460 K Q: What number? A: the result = 1.30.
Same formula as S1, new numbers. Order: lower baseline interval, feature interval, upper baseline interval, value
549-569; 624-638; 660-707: -0.20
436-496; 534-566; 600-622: 0.16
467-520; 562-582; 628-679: 0.43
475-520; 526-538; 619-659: 0.05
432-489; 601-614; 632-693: 0.06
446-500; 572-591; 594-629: 0.10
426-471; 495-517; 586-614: -0.17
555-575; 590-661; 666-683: -0.11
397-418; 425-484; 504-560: 0.01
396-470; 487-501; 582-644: -0.23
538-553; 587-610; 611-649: -0.12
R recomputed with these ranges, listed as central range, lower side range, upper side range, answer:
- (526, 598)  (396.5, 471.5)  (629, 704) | 3.6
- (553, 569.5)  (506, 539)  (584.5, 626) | 6.6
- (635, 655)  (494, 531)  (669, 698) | 3.8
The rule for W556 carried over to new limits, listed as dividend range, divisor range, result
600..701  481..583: 1.08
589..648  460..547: 0.97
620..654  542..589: 1.23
